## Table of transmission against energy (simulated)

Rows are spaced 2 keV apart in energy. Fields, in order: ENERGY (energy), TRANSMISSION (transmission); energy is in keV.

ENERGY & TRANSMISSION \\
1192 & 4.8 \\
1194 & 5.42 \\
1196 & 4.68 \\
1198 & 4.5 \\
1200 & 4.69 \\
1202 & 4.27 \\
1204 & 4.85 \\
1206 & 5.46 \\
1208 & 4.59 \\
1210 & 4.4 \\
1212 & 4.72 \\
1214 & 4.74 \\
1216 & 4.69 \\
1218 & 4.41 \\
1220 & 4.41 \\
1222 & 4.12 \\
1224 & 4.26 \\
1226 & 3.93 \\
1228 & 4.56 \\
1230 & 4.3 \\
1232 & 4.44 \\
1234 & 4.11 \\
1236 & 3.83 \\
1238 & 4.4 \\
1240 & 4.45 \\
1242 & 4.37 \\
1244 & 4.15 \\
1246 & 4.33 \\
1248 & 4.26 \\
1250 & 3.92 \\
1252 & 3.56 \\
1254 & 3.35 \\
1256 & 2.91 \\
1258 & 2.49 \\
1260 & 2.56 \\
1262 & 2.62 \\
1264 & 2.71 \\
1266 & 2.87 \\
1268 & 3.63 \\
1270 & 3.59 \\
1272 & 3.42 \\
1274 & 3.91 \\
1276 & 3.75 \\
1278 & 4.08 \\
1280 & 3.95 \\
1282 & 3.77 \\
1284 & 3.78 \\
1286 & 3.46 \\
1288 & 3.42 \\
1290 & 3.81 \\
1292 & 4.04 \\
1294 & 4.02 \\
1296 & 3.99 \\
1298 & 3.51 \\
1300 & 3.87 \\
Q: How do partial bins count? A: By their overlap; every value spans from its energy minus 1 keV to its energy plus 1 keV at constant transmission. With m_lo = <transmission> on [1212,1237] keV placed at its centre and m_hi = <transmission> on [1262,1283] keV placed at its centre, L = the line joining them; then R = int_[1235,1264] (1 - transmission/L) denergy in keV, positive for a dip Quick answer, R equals 2.3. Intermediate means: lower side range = 4.33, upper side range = 3.52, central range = 3.62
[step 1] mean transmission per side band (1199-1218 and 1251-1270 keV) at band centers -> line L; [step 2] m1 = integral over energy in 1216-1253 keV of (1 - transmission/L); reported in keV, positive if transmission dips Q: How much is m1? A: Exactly -3.9 keV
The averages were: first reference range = 4.7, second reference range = 3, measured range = 4.22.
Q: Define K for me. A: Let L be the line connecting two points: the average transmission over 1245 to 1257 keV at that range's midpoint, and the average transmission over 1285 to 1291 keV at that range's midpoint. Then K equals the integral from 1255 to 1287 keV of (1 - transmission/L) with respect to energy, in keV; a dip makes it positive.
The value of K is 2.53 keV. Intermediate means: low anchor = 3.72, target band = 3.34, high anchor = 3.56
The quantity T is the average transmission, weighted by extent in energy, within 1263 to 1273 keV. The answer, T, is 3.24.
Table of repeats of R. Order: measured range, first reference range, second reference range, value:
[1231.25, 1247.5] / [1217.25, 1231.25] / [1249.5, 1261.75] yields -2.5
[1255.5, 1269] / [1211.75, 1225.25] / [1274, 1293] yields 4.0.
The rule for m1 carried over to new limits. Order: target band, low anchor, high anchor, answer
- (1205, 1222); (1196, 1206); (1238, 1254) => -0.5 keV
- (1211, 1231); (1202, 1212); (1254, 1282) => 0.0 keV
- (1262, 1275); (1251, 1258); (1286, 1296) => 0.4 keV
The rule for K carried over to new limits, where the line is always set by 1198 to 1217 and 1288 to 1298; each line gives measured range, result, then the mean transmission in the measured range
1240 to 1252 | 0.4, 4.17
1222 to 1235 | 0.7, 4.26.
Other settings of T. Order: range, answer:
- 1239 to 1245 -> 4.32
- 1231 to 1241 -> 4.25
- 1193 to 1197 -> 5.05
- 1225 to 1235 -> 4.27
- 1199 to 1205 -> 4.6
